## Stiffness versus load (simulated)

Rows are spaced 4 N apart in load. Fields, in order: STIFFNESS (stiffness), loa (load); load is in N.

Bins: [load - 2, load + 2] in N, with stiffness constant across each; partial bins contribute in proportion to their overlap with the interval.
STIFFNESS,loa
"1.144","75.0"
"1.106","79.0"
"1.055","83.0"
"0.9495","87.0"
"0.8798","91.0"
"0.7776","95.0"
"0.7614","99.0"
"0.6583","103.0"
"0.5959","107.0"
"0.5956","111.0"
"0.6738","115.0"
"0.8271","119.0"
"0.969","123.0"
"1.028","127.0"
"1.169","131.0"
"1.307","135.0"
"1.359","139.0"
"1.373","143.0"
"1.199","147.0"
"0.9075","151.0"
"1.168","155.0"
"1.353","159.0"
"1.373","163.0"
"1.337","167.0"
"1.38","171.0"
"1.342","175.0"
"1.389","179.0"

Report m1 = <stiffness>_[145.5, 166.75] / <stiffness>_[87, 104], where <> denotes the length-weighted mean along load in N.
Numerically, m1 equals 1.52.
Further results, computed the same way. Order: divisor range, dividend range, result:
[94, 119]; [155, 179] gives 1.96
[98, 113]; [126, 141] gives 1.90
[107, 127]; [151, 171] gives 1.64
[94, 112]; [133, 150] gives 1.90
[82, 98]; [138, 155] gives 1.33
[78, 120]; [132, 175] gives 1.60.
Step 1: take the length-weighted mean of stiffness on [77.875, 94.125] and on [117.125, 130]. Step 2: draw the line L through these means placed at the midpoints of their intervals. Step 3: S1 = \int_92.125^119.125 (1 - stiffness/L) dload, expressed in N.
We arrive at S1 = 7.6 N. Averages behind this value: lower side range 0.977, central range 0.695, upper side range 0.96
